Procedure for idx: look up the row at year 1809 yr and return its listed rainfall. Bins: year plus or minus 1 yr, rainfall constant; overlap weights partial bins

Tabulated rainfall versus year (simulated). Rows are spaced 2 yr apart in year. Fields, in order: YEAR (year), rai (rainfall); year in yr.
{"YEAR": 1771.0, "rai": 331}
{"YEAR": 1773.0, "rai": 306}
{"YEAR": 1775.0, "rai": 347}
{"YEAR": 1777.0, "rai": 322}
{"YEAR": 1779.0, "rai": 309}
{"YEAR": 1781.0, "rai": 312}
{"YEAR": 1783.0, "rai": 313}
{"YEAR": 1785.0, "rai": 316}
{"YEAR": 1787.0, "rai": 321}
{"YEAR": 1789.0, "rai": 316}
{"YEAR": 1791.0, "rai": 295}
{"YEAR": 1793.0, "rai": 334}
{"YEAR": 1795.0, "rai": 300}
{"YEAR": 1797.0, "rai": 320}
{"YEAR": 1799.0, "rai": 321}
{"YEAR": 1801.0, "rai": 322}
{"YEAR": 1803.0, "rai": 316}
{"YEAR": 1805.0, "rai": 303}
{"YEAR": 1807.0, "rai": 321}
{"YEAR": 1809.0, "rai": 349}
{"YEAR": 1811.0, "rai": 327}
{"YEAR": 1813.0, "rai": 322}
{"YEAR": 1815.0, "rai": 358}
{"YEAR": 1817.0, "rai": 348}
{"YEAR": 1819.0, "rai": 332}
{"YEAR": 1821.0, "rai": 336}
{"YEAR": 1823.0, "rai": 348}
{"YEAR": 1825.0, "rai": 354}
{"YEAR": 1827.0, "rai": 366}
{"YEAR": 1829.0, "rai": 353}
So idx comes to 349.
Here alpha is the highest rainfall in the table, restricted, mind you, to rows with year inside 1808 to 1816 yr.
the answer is 358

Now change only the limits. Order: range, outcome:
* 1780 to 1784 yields 313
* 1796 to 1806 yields 322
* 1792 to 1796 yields 334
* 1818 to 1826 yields 354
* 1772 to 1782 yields 347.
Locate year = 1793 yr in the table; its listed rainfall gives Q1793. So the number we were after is 334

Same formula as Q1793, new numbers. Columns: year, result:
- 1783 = 313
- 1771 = 331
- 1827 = 366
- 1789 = 316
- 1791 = 295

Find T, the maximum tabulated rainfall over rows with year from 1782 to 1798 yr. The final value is 334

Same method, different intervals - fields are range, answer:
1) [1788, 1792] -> 316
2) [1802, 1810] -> 349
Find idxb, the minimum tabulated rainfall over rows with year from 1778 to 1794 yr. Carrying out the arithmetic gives 295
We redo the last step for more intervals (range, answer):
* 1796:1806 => 303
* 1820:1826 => 336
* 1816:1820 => 332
